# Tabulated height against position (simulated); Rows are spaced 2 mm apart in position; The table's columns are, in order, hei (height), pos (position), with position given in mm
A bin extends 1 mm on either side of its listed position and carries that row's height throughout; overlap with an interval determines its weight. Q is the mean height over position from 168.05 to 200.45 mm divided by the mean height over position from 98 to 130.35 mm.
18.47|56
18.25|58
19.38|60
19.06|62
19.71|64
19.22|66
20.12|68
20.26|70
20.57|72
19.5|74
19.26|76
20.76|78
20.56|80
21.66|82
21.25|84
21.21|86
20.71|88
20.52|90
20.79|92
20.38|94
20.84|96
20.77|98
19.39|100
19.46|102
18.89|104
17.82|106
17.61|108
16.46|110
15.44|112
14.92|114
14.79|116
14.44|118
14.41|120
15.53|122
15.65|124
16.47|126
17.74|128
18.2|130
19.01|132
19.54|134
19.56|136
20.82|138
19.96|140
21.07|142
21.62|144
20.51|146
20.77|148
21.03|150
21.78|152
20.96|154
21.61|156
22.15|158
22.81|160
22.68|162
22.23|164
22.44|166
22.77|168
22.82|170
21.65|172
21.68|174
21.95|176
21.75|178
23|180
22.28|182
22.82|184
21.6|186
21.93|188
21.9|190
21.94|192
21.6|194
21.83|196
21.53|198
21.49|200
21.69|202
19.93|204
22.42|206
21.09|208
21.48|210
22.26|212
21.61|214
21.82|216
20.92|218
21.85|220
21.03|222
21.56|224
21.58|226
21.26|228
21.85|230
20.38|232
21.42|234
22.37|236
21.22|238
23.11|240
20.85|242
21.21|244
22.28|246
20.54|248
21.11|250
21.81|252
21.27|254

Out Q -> 1.31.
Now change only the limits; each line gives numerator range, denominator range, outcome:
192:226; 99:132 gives 1.28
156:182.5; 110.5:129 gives 1.44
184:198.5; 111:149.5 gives 1.22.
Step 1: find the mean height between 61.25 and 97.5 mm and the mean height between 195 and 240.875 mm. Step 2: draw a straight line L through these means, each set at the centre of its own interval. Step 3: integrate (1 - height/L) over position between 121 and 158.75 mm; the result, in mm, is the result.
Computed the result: 2.2 mm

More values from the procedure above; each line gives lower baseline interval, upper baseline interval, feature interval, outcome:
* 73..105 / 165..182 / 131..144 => 0.81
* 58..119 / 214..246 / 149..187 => -2.99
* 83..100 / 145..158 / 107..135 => 6.03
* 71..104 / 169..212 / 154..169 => -0.59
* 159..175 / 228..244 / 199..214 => 0.29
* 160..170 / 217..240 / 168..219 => 0.63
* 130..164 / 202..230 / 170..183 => -0.58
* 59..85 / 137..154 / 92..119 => 3.40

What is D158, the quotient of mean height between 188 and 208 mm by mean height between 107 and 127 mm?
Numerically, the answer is 1.39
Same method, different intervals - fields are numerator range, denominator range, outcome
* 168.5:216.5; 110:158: 1.18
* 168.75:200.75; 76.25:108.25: 1.09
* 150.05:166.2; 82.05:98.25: 1.05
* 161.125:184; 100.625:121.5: 1.36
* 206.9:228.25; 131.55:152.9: 1.05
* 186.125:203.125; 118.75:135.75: 1.27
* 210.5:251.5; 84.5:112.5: 1.11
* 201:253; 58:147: 1.13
